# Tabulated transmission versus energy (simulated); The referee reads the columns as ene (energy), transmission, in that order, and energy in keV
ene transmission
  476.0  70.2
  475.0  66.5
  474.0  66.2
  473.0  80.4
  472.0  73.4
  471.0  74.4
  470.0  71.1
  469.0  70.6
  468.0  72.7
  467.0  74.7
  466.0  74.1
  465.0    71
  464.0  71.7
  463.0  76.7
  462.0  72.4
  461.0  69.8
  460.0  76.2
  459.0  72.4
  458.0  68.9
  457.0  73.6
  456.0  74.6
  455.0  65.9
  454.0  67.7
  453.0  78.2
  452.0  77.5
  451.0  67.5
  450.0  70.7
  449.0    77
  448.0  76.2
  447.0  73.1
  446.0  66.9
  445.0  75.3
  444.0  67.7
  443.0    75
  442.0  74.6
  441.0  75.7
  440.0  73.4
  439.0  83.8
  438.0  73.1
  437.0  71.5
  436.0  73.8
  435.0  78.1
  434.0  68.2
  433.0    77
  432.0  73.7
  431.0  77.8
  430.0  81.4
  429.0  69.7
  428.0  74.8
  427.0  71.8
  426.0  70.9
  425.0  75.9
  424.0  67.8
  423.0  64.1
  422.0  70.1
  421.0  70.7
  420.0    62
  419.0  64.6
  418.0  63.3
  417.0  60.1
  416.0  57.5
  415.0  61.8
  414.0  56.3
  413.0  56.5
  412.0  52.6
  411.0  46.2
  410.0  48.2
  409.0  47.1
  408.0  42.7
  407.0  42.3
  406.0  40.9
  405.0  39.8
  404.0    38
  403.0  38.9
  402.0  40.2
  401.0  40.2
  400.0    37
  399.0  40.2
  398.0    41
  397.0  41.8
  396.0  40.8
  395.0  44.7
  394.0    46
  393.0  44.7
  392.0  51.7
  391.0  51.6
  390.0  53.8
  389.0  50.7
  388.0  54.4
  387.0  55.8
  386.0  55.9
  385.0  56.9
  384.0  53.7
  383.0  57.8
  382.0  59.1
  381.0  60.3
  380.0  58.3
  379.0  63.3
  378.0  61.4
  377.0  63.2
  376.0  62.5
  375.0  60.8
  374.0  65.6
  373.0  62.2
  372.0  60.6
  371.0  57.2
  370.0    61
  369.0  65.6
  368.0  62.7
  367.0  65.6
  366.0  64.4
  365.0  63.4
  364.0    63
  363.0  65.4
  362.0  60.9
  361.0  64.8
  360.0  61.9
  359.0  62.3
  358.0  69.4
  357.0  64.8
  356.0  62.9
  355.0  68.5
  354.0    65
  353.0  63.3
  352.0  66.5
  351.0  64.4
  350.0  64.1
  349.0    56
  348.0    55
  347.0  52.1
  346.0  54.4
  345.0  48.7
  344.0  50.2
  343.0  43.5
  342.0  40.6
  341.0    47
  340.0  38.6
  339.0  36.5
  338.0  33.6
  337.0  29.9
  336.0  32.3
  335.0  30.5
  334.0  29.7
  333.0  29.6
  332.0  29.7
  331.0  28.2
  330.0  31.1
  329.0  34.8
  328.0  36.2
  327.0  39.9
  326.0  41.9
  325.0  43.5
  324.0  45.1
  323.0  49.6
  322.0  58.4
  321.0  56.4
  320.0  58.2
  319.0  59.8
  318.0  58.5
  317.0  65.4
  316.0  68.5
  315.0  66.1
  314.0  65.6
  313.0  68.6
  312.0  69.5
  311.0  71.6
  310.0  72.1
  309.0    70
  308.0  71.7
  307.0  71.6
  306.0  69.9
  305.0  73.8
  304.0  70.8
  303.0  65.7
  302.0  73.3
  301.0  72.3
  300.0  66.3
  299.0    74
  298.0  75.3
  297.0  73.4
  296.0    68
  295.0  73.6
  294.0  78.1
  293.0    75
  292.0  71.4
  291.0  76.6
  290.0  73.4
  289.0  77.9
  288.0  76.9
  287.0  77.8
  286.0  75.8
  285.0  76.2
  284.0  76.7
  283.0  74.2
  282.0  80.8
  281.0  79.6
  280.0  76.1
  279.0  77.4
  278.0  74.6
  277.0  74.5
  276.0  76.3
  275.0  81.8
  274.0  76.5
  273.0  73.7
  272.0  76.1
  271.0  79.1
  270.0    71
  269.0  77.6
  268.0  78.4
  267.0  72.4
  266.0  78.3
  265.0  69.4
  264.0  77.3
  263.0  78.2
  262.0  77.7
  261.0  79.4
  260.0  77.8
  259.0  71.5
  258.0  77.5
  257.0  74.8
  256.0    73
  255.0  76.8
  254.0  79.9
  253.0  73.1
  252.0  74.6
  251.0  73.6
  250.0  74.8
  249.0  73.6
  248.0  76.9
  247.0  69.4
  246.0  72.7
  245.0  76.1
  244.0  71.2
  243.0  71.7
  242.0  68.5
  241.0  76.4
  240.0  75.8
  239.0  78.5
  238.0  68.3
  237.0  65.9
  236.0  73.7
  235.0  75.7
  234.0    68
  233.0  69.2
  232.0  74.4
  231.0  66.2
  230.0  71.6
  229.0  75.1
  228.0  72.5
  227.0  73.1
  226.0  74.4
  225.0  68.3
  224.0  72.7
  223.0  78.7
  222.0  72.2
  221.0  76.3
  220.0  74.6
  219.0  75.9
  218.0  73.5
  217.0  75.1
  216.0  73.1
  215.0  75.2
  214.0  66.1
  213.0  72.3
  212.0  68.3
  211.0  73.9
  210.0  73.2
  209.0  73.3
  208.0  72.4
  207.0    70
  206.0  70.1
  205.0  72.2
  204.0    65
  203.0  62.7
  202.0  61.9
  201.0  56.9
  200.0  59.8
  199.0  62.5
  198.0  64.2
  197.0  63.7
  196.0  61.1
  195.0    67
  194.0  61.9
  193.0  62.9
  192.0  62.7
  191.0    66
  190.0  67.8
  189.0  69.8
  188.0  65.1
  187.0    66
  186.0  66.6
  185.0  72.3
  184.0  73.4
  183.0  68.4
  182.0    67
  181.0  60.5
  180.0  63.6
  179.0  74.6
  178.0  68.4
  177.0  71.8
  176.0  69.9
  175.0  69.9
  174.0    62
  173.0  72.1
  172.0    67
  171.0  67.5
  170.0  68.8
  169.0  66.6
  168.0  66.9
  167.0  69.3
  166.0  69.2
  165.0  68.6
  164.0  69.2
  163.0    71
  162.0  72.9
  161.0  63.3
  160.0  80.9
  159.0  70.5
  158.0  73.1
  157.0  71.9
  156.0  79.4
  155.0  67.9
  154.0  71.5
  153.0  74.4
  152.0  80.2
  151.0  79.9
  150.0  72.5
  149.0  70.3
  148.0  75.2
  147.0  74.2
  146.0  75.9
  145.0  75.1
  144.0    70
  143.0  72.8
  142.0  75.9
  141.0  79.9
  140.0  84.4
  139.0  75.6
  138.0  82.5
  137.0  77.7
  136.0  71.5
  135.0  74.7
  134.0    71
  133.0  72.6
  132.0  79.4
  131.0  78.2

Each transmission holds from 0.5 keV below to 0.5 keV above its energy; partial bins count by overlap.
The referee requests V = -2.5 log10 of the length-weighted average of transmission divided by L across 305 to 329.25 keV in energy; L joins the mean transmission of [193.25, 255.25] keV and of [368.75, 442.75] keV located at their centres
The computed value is 0.096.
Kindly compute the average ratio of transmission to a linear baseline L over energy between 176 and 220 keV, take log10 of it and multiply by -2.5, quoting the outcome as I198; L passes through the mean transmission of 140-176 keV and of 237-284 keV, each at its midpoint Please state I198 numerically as 0.08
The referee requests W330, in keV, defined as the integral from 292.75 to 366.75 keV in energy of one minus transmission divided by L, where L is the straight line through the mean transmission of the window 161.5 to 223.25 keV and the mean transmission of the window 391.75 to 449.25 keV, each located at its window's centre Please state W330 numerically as 7.5 keV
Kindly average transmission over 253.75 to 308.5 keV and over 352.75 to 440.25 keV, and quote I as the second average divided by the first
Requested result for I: 0.8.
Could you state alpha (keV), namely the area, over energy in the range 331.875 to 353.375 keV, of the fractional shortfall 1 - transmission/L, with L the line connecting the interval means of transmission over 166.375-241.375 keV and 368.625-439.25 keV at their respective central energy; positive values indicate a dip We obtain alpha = 5.6 keV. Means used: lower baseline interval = 69.3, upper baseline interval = 58.1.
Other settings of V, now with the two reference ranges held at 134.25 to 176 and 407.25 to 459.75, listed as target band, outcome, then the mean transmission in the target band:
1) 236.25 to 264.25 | -0.05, 74.4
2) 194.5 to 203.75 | 0.16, 62.3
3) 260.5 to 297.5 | -0.08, 76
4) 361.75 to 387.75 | 0.14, 61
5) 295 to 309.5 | -0.01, 71.2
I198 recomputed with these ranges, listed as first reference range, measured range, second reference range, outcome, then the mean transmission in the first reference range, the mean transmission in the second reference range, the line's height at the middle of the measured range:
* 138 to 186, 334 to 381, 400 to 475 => 0.20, 71.7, 66.6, 68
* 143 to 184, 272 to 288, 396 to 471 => -0.13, 70.8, 64.9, 68.3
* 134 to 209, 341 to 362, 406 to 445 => 0.15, 69.9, 66.2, 67.2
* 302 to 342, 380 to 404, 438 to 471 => 0.28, 51.9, 73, 63.1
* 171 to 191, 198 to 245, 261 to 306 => 0.00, 68.1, 75.1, 70.9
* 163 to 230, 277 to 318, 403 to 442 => -0.10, 68.9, 63.6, 66.5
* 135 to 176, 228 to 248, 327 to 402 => -0.12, 72.7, 52.2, 64.6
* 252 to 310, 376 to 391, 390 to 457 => 0.14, 74.9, 61.7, 65.4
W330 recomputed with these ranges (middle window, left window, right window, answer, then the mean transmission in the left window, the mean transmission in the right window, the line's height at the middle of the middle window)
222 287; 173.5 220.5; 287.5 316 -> -4.20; 68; 71.8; 70.1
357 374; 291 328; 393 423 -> -2.12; 65.1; 49.5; 56.3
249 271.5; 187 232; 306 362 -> -4.68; 69.1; 53.3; 62.7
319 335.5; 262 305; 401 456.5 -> 7.17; 75.1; 65.1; 72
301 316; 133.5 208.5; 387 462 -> -1.01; 69.9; 62.1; 65.6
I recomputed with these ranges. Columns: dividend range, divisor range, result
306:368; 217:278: 0.73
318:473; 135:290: 0.82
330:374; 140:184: 0.75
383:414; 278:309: 0.63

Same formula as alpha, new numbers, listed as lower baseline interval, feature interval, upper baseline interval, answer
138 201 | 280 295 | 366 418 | -3.84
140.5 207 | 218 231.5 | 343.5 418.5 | -1.53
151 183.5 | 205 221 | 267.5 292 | 0.03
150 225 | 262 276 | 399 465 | -1.68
